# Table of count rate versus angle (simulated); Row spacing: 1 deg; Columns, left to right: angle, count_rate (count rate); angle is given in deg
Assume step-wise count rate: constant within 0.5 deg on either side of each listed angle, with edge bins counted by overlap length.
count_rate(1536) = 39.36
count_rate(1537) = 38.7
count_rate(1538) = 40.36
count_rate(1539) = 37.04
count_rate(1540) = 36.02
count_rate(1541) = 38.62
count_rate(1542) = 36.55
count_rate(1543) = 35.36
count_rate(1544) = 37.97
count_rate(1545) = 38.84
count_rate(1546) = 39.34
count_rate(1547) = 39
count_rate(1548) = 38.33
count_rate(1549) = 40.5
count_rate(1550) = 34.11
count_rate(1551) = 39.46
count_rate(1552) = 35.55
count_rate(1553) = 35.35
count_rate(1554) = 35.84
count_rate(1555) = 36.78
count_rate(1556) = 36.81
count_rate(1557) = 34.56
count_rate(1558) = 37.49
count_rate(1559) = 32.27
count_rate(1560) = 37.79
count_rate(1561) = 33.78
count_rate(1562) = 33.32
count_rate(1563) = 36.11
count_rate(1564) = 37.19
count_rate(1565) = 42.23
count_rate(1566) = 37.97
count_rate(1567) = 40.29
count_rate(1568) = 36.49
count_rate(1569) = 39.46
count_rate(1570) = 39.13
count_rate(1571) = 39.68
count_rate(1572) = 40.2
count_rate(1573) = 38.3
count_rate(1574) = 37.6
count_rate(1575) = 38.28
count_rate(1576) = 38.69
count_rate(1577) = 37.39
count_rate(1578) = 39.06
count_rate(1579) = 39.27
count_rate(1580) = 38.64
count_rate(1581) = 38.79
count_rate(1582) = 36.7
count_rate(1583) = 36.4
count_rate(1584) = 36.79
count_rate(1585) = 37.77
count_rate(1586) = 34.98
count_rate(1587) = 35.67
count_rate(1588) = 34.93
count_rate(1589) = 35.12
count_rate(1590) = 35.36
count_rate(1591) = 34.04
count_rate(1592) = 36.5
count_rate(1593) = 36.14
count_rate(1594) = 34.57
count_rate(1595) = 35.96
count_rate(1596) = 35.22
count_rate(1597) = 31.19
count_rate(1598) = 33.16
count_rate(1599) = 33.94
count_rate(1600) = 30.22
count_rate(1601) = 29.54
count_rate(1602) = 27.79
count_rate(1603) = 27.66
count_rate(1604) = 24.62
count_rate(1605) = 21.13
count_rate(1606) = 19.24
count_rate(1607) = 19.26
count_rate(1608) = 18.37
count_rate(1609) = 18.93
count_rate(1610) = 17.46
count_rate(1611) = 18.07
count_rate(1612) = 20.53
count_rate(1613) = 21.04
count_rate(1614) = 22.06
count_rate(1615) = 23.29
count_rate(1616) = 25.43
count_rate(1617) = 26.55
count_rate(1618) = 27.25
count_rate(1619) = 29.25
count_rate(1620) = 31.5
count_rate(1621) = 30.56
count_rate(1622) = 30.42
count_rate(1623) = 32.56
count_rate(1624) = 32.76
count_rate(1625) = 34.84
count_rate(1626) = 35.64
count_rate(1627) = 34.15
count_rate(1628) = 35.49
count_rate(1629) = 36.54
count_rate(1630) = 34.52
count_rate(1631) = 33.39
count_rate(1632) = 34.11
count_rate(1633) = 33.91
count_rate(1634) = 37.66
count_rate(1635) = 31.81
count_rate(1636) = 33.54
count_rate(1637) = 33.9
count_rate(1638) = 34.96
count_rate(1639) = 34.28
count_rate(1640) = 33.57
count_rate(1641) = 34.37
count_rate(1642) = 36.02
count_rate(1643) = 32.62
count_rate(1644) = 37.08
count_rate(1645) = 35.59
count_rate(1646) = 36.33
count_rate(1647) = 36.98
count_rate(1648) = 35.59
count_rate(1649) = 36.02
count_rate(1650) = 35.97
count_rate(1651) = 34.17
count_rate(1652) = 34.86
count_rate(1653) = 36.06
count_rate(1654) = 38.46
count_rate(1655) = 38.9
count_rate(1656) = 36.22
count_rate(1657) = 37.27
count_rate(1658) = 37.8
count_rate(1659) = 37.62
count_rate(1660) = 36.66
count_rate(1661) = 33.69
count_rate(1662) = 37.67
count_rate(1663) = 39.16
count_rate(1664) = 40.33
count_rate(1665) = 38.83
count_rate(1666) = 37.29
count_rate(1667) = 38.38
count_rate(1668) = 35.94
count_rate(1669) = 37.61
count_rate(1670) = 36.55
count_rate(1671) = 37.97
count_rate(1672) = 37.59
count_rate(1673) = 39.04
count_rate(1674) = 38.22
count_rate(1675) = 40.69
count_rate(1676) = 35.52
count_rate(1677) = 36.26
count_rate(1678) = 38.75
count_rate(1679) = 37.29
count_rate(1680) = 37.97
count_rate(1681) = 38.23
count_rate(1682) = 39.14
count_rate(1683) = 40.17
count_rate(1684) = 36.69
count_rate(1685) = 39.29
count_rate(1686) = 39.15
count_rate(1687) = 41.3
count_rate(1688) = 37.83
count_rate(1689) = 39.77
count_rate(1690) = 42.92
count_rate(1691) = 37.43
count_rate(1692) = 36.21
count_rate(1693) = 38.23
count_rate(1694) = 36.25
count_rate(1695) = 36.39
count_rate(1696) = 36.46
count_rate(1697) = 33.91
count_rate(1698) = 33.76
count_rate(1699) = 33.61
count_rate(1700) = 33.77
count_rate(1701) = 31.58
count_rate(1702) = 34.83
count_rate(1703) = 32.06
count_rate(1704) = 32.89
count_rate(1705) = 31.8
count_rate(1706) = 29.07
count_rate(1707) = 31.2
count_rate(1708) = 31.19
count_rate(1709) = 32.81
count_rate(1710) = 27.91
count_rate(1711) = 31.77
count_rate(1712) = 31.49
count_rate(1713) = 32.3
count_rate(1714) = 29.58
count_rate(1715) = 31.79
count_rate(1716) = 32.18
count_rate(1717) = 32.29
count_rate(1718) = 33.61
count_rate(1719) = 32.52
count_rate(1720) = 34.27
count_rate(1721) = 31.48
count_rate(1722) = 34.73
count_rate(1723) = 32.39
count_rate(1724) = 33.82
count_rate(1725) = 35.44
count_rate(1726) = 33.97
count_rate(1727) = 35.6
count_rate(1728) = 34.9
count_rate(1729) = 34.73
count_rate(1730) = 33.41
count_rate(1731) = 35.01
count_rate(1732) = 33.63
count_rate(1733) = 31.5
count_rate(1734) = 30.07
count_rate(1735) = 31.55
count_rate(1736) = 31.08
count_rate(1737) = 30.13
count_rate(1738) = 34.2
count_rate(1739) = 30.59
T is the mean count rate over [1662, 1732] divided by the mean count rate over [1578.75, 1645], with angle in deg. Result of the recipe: 1.13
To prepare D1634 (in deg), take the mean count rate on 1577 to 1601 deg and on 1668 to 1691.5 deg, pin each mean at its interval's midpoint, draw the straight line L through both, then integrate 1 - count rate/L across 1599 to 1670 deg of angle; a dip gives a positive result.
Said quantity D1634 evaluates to 9.6 deg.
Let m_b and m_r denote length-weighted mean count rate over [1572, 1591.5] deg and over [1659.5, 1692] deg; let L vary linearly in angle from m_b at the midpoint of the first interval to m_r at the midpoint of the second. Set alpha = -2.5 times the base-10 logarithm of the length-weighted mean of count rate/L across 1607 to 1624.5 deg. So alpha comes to 0.445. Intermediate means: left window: 37.1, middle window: 24.9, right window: 38.2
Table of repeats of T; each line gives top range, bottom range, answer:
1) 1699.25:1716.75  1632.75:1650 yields 0.91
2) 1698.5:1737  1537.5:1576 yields 0.87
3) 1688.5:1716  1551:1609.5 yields 0.98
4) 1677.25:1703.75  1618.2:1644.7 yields 1.10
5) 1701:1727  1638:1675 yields 0.88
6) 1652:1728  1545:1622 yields 1.08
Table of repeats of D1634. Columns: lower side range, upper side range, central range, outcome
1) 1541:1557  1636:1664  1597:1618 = 7.12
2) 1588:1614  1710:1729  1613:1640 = -2.62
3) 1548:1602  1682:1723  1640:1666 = -0.98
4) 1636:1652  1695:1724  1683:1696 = -2.01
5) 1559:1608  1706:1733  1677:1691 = -2.40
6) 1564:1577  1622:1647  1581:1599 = 1.05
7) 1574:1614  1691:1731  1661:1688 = -4.57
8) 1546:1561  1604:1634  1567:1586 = -2.67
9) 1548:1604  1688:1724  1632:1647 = 0.05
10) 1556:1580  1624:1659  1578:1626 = 8.48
